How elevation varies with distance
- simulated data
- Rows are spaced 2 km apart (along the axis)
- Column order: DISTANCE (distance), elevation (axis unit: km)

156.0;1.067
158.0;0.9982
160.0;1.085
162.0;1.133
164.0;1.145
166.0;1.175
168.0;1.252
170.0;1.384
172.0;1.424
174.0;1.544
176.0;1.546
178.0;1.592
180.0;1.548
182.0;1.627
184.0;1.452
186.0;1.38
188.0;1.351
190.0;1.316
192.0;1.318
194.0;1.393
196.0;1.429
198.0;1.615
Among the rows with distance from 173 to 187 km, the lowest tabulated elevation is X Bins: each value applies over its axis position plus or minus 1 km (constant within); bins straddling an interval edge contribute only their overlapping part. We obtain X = 1.38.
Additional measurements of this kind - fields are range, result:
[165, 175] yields 1.175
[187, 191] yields 1.316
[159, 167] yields 1.085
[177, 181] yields 1.548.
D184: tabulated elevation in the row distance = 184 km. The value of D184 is 1.452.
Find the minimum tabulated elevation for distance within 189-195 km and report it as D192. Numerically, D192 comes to 1.316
